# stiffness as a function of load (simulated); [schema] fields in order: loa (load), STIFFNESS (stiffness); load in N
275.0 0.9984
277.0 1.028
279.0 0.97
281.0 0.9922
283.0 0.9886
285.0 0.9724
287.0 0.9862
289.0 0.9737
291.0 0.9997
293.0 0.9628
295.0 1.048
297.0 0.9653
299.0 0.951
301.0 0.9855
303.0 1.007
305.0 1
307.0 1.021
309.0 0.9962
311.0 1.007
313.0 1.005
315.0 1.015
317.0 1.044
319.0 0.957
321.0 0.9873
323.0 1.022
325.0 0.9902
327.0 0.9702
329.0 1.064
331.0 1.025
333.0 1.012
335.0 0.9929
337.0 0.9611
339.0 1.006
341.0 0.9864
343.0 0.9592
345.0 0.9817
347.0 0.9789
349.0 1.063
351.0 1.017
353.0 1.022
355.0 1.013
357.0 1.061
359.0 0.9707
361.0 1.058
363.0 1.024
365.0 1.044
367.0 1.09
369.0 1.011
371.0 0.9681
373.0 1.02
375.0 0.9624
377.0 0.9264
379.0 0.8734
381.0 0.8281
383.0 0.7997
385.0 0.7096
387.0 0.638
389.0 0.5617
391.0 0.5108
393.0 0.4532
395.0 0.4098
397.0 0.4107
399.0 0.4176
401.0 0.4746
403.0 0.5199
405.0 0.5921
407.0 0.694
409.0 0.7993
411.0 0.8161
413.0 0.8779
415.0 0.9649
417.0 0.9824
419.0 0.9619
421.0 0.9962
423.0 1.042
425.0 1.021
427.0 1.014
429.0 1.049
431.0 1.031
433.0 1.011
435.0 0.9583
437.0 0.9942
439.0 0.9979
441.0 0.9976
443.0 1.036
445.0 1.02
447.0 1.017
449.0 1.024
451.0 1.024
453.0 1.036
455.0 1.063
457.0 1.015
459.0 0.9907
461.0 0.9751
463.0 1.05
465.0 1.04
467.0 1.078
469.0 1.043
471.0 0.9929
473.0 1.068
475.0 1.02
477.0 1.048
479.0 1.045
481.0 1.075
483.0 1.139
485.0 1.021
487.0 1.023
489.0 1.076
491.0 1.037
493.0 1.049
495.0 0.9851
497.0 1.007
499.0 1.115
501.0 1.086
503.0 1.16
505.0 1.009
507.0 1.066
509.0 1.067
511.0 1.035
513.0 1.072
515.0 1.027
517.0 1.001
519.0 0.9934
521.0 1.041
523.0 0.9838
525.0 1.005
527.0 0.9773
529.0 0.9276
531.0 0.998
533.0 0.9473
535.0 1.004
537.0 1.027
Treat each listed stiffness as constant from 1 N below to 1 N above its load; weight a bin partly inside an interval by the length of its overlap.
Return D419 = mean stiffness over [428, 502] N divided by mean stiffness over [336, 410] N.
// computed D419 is 1.2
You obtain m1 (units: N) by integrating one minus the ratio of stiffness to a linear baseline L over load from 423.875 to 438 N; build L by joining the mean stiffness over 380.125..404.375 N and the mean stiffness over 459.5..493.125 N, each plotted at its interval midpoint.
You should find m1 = -4.14 N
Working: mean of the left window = 0.56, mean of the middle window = 1.01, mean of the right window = 1.04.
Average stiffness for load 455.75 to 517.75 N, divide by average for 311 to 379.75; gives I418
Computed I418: 1.0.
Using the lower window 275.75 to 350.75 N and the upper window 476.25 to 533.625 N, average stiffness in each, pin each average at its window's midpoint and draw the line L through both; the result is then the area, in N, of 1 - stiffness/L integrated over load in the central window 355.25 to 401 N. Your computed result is 9.4 N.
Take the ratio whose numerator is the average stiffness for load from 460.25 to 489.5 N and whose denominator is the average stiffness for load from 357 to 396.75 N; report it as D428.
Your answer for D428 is 1.3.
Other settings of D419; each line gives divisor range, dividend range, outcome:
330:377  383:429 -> 0.72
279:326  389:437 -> 0.79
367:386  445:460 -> 1.13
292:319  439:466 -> 1.02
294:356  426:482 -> 1.02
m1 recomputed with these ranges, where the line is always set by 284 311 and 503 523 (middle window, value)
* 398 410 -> 5.1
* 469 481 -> -0.1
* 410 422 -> 1.0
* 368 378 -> 0.3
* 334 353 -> 0.1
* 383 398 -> 6.9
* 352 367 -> -0.4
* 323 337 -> -0.1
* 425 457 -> 0.1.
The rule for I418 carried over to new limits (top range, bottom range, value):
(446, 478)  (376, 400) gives 1.64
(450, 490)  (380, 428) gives 1.43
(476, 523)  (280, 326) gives 1.06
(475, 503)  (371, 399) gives 1.51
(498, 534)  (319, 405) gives 1.18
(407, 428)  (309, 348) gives 0.94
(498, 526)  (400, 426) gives 1.27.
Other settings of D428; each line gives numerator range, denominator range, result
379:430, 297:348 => 0.75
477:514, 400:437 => 1.20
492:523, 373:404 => 1.62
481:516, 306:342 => 1.05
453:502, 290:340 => 1.04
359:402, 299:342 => 0.77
